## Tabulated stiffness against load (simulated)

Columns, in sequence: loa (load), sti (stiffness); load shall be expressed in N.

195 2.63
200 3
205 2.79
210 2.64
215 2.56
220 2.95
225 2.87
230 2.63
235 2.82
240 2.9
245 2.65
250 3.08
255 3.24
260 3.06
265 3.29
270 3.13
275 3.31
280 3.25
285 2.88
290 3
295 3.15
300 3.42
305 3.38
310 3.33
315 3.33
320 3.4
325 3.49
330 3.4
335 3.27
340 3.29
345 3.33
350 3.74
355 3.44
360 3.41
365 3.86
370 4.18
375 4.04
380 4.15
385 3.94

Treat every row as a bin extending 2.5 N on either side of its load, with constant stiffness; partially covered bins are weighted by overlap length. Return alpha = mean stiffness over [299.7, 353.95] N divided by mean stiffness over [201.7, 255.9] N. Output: 1.2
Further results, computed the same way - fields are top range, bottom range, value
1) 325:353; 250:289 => 1.08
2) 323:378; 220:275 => 1.20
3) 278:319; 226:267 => 1.09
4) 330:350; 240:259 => 1.13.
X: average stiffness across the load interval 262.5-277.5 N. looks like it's 3.24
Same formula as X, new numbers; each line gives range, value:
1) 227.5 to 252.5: 2.82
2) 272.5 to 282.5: 3.28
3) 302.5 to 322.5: 3.36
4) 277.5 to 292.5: 3.04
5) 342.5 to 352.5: 3.54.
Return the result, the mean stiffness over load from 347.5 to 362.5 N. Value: 3.53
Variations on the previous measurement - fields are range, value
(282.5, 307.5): 3.17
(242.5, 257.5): 2.99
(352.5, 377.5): 3.79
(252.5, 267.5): 3.2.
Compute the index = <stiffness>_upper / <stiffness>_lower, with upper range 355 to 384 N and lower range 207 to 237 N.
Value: 1.42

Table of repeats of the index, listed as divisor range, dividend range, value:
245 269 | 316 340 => 1.09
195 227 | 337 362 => 1.23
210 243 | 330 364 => 1.24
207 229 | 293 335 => 1.22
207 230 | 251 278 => 1.17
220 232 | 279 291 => 1.08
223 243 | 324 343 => 1.20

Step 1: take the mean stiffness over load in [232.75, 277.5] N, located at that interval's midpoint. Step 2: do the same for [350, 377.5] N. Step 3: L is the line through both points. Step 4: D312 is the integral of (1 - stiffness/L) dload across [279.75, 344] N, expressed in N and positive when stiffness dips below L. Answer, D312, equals 2.9 N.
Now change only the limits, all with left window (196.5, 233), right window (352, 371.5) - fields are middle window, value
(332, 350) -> 1.1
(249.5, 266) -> -0.7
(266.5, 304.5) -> 0.5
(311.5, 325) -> 0.2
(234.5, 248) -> 0.7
